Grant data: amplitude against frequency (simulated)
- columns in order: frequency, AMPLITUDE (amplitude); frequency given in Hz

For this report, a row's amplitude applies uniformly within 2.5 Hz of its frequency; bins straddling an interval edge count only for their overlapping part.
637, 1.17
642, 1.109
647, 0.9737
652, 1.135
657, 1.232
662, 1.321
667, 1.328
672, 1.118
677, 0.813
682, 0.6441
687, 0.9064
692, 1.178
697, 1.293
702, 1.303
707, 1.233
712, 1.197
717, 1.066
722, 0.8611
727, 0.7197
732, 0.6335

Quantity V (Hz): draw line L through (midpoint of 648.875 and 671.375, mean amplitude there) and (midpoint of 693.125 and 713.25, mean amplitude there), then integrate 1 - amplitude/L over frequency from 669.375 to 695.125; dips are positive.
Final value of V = 6.3 Hz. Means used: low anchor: 1.23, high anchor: 1.25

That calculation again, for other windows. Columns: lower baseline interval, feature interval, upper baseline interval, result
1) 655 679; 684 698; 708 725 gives 0.2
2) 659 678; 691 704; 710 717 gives -1.2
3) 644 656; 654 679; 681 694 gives -3.8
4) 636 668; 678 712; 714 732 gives -4.1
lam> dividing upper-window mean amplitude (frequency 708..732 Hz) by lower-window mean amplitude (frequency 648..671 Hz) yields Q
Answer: 0.8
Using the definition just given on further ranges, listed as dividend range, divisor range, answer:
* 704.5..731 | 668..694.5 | 1.04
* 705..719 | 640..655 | 1.08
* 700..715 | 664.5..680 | 1.15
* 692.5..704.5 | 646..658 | 1.14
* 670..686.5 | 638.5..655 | 0.79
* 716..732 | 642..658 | 0.75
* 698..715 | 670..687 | 1.45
